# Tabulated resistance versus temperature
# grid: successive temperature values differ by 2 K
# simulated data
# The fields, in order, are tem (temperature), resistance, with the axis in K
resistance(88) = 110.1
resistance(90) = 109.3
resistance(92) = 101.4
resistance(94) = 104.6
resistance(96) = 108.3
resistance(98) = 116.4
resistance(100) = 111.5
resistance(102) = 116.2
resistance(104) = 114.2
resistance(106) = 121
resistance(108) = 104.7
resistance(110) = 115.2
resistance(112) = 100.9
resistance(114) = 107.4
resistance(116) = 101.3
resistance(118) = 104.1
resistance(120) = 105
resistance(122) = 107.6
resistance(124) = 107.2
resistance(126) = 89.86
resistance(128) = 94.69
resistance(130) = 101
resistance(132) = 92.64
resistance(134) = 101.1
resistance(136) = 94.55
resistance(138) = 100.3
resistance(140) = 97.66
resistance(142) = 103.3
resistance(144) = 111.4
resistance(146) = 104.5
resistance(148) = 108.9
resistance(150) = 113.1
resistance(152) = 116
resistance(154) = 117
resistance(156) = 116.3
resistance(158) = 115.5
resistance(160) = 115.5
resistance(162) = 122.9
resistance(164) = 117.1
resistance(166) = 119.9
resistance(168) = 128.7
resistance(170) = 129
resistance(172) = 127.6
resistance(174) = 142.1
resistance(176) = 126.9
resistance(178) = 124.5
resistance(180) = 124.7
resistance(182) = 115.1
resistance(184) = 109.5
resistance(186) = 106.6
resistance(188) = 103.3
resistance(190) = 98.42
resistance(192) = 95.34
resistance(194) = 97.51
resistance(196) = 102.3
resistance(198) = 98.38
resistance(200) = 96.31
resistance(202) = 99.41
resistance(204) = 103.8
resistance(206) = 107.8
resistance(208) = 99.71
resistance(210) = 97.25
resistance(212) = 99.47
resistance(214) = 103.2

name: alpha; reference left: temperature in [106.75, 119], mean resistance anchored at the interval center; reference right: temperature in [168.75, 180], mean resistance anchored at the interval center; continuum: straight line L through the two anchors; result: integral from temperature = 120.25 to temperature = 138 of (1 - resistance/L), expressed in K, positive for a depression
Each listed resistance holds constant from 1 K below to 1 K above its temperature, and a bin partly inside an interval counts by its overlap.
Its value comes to 2.1 K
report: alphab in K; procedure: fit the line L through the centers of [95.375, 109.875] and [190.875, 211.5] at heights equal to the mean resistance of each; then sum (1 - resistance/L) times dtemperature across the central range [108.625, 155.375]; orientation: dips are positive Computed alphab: 2.2 K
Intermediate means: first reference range 113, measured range 104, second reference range 99.8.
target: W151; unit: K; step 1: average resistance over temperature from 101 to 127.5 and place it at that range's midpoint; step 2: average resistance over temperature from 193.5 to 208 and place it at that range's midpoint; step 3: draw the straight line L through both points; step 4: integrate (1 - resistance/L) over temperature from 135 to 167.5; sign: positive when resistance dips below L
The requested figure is -2.1 K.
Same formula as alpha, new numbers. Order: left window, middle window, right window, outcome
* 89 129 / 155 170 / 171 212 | -1.7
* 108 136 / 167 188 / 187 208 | -4.5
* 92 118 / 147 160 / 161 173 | 0.7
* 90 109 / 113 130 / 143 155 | 1.4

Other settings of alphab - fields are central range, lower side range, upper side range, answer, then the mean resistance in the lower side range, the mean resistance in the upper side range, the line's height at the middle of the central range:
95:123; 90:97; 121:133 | -1.96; 105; 98.8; 102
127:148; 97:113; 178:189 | 2.27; 113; 113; 113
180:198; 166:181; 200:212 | 1.72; 128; 101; 115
